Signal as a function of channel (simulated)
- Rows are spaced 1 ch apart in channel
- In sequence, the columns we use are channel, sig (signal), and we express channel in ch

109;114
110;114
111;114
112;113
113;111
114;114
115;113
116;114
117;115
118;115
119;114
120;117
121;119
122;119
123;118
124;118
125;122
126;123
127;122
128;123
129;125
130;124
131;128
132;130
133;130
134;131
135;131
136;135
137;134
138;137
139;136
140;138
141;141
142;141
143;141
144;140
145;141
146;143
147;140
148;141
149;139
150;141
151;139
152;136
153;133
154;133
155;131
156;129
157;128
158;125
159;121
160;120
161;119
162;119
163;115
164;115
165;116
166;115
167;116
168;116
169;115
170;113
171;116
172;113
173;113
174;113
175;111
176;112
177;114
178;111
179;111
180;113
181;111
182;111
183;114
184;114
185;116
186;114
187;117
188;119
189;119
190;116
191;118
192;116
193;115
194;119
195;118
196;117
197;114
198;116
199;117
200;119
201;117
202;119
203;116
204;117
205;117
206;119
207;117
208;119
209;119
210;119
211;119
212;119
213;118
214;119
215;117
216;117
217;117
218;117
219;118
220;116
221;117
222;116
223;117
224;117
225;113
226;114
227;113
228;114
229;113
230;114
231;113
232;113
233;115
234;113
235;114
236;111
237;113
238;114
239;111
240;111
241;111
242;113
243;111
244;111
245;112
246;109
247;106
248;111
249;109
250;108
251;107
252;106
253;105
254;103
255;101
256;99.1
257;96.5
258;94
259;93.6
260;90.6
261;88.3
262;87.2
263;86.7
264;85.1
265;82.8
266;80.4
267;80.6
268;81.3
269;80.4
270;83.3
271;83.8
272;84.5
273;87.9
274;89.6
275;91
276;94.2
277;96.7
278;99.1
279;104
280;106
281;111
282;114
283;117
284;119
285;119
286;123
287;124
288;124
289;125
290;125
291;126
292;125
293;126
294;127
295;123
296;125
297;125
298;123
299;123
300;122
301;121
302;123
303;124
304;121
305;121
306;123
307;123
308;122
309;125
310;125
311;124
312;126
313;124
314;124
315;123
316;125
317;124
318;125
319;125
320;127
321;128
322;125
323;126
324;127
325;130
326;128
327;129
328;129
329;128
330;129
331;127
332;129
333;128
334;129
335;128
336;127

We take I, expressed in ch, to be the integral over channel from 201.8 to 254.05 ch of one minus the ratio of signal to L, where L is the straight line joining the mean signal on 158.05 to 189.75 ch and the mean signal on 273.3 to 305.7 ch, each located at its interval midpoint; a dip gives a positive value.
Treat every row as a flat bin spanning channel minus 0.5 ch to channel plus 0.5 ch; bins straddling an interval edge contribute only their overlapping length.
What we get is 0.8 ch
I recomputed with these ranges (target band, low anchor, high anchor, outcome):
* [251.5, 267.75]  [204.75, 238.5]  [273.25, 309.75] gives 3.4 ch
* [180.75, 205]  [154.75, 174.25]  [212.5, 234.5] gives 0.1 ch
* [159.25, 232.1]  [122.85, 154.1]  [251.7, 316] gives 4.5 ch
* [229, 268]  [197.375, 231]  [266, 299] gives 3.2 ch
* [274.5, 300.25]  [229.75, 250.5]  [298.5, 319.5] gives 0.7 ch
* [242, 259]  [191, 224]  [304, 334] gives 2.1 ch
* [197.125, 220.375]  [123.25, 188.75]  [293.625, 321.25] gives 1.2 ch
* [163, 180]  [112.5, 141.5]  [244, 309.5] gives 0.8 ch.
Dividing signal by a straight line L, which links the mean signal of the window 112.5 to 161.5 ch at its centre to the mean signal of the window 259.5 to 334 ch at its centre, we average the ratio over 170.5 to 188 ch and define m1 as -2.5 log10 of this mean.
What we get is 0.10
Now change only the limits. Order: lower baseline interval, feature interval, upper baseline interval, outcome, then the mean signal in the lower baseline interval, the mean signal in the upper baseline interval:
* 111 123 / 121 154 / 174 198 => -0.153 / 115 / 115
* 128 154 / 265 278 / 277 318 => 0.386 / 136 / 121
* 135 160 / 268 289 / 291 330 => 0.231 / 136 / 125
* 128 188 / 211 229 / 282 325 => 0.072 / 125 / 124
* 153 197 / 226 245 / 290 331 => 0.074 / 117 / 125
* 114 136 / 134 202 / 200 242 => -0.035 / 122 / 116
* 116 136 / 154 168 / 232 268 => -0.038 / 122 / 102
